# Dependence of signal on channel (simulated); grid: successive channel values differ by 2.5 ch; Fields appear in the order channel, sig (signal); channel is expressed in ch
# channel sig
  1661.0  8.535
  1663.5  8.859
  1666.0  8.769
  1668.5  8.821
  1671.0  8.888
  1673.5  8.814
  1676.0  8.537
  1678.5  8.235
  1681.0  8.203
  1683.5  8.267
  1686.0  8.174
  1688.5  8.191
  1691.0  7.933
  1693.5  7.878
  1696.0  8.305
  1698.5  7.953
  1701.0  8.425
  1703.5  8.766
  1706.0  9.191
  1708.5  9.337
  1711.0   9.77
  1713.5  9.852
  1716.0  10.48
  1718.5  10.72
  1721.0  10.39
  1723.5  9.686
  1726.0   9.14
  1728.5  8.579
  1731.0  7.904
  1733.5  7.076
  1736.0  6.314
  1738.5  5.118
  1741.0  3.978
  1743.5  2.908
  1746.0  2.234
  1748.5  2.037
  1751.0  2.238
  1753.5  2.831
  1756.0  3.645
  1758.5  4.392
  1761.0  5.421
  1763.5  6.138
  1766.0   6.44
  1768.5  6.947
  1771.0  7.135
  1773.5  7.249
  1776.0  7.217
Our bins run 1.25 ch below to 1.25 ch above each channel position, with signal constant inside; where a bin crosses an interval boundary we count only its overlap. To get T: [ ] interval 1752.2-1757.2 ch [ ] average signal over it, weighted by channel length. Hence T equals 3.22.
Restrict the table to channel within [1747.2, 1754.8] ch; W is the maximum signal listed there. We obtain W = 2.831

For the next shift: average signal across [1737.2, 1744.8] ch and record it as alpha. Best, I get 4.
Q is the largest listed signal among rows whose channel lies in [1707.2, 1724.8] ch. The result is 10.72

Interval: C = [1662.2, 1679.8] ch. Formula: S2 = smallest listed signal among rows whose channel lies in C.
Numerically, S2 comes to 8.235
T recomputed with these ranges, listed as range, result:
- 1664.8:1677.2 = 8.77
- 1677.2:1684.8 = 8.24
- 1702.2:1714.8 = 9.38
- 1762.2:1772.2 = 6.66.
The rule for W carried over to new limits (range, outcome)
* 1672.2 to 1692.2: 8.814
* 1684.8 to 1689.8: 8.191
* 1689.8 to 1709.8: 9.337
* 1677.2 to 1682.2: 8.235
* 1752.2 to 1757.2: 3.645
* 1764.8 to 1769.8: 6.947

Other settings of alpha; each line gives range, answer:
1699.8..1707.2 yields 8.79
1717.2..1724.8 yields 10.3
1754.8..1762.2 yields 4.49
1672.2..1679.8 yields 8.53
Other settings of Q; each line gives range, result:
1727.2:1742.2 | 8.579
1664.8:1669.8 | 8.821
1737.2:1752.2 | 5.118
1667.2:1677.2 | 8.888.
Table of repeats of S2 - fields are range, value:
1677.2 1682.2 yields 8.203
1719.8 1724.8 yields 9.686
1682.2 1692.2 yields 7.933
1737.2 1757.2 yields 2.037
